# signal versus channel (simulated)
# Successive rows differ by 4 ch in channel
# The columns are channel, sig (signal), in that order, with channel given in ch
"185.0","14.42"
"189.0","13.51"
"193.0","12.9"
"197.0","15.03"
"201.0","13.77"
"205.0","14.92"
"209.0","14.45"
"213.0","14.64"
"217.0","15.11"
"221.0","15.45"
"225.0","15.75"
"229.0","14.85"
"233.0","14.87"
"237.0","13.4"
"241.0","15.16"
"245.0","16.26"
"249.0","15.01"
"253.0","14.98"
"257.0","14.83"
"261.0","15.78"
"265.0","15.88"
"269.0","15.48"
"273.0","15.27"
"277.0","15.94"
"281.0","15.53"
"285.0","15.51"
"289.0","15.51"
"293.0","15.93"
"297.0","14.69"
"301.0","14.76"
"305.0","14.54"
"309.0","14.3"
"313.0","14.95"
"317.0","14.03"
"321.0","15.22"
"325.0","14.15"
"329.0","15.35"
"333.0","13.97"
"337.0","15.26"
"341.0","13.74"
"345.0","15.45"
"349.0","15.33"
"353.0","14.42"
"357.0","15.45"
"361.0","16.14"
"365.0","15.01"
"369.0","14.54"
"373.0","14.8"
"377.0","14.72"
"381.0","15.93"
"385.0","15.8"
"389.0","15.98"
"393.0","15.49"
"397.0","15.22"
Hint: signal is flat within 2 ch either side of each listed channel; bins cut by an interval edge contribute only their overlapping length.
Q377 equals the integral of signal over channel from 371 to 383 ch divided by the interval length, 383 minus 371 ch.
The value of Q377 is 15.2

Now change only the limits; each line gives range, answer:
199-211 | 14.4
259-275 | 15.6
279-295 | 15.6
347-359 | 15.1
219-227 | 15.6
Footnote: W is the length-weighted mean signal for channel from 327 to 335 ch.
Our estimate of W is 14.7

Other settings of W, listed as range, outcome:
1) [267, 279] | 15.6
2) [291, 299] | 15.3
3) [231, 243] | 14.5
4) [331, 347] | 14.6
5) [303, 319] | 14.5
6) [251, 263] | 15.2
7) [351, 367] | 15.3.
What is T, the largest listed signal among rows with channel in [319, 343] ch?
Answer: 15.35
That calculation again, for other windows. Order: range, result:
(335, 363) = 16.14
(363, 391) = 15.98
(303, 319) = 14.95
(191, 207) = 15.03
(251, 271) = 15.88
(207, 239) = 15.75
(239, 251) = 16.26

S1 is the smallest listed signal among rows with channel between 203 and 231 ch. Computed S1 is 14.45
